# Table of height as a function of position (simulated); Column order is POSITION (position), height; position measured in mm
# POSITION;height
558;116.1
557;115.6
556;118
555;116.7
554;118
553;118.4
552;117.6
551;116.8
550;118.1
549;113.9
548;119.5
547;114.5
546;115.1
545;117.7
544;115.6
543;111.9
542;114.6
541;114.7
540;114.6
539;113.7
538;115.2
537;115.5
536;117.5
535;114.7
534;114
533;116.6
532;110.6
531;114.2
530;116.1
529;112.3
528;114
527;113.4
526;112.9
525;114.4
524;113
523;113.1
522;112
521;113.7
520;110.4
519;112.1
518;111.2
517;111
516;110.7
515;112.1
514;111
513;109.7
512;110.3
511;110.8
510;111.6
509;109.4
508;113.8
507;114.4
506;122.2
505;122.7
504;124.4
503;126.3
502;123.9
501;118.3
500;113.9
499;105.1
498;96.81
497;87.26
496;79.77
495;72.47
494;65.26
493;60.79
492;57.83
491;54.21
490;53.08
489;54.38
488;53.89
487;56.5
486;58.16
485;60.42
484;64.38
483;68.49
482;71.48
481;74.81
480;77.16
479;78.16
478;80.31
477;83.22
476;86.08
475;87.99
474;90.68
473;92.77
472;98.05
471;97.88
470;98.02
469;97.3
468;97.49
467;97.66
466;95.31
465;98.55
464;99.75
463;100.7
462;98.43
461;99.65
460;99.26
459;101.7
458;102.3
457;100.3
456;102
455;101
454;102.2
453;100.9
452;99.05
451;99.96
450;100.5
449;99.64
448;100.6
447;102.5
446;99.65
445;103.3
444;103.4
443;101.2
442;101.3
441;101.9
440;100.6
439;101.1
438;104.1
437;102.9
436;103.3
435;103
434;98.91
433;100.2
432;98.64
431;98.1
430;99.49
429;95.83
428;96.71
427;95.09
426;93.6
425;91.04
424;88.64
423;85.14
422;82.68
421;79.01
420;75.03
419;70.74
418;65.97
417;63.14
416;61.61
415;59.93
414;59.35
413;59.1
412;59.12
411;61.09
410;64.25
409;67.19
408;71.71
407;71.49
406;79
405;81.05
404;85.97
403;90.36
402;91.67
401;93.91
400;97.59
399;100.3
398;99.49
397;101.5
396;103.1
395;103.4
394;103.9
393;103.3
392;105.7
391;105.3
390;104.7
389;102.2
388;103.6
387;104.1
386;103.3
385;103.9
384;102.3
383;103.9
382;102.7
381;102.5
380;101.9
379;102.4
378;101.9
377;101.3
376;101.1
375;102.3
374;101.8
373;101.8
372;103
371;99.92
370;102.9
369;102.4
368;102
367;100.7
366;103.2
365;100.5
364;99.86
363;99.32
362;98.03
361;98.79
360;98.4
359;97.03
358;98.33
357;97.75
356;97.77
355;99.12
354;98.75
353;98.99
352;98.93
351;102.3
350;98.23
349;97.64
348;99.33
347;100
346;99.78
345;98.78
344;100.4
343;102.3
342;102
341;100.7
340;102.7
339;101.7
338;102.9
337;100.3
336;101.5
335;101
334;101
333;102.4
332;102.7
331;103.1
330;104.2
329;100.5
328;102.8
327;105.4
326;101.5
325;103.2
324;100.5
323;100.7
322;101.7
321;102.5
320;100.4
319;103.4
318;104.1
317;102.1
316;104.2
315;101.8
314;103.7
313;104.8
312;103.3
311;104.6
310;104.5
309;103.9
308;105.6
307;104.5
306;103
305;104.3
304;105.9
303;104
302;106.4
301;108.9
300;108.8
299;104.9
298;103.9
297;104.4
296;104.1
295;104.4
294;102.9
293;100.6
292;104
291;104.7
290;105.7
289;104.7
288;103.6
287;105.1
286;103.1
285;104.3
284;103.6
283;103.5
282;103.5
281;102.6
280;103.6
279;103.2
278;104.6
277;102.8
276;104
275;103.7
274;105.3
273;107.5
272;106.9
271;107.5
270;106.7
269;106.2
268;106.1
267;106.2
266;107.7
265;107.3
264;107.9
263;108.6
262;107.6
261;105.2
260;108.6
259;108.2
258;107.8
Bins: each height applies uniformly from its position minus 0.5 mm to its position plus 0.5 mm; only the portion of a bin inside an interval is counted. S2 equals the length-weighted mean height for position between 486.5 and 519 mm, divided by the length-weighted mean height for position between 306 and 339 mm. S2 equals 0.94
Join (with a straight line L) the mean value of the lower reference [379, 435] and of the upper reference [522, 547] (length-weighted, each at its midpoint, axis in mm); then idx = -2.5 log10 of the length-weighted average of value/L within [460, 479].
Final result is 0.08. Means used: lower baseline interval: 89.2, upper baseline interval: 114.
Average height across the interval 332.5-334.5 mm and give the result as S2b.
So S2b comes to 102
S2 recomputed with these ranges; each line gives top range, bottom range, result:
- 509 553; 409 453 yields 1.28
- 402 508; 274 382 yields 0.87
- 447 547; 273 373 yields 0.97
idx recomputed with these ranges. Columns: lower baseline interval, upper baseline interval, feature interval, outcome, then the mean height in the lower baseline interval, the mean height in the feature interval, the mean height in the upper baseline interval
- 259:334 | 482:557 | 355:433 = 0.131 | 104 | 92.4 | 104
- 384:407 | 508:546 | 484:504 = 0.346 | 98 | 79.6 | 113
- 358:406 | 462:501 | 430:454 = -0.140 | 100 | 101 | 81.4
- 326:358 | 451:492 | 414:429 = 0.158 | 101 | 79.1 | 85.7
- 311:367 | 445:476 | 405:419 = 0.453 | 101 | 65.6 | 98.6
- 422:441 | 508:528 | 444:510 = 0.143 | 97.3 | 91.8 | 112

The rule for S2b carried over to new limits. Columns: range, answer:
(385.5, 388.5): 104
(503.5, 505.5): 124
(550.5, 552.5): 117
